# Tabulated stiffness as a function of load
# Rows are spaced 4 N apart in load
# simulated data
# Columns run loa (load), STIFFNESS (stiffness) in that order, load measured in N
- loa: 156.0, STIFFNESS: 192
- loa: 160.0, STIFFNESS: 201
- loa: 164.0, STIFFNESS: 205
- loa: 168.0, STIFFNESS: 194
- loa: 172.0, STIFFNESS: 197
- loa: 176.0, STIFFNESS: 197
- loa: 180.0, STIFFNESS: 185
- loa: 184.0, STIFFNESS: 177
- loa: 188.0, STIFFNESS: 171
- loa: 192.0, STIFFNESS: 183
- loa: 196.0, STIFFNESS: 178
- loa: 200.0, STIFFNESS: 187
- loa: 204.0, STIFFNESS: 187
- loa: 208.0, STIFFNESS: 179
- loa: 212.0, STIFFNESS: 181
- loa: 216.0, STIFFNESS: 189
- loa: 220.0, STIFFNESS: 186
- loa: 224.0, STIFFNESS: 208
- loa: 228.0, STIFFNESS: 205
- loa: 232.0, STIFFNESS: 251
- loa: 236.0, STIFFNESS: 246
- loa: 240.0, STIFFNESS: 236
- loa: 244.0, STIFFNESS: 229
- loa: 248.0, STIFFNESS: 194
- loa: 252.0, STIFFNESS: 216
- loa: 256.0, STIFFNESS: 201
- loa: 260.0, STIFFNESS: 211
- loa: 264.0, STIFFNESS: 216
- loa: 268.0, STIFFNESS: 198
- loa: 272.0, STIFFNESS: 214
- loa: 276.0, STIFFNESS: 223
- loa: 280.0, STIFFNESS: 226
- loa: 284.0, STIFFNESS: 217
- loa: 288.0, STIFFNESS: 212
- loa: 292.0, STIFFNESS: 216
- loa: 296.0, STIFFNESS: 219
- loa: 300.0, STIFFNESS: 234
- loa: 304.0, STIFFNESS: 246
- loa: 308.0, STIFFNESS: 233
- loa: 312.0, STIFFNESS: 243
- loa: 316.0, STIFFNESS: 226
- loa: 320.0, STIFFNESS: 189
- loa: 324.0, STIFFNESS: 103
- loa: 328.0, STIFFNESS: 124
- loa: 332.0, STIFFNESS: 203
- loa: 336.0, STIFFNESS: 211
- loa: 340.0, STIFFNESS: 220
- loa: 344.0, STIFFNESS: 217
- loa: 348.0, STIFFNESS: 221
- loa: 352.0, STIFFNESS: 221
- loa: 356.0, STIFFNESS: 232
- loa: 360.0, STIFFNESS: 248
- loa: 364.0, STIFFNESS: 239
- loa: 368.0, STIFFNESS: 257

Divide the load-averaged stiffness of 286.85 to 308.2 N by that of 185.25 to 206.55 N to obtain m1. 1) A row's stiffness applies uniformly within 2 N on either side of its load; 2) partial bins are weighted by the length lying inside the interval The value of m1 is 1.3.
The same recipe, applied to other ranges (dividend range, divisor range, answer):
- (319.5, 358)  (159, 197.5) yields 1.03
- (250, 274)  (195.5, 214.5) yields 1.14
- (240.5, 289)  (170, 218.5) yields 1.16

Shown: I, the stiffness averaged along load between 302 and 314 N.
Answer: 241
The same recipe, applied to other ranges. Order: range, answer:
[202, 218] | 184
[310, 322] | 219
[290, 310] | 230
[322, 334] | 143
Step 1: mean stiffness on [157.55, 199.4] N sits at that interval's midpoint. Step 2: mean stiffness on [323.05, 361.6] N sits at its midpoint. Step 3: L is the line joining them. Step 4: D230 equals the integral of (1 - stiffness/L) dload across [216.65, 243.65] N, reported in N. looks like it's -3.9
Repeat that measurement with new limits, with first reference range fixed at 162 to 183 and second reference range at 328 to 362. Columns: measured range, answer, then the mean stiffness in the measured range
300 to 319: -2.0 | 234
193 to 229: 2.0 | 188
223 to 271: -3.3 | 218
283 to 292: -0.2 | 215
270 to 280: -0.6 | 220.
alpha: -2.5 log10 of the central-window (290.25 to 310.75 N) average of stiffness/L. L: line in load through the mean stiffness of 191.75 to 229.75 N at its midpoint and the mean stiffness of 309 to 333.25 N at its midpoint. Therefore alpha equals -0.24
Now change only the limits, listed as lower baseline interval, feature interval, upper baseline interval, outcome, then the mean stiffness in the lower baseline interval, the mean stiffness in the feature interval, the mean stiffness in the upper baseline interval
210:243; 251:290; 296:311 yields 0.06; 213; 213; 236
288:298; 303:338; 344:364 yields 0.14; 216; 196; 230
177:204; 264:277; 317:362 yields -0.11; 181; 211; 200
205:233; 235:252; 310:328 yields -0.16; 198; 224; 183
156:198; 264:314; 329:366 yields -0.07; 189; 223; 221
